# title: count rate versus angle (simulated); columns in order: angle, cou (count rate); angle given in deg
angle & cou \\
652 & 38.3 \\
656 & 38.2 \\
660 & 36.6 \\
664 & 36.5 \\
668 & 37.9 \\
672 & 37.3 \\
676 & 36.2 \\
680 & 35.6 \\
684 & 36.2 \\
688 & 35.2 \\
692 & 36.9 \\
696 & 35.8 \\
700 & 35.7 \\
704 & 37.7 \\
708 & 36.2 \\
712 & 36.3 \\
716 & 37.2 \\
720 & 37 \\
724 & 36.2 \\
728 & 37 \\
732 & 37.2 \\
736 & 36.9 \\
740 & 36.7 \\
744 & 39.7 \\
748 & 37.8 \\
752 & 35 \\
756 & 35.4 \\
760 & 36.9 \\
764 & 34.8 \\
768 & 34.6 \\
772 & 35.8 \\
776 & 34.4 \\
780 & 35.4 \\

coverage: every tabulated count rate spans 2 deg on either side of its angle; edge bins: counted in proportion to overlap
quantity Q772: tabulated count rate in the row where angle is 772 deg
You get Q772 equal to 35.8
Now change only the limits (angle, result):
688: 35.2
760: 36.9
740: 36.7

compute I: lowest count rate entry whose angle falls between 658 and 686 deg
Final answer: 35.6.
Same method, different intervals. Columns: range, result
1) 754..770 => 34.6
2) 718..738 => 36.2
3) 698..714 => 35.7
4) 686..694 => 35.2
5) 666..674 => 37.3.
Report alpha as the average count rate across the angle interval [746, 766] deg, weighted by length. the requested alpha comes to 36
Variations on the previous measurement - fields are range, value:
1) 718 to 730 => 36.7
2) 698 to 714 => 36.5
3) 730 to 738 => 37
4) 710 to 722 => 36.8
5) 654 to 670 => 37.3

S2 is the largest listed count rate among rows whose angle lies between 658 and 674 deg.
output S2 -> 37.9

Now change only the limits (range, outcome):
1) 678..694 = 36.9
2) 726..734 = 37.2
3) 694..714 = 37.7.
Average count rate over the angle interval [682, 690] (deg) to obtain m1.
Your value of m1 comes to 35.7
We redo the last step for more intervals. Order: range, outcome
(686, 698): 36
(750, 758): 35.2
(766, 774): 35.2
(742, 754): 37.5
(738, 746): 38.2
